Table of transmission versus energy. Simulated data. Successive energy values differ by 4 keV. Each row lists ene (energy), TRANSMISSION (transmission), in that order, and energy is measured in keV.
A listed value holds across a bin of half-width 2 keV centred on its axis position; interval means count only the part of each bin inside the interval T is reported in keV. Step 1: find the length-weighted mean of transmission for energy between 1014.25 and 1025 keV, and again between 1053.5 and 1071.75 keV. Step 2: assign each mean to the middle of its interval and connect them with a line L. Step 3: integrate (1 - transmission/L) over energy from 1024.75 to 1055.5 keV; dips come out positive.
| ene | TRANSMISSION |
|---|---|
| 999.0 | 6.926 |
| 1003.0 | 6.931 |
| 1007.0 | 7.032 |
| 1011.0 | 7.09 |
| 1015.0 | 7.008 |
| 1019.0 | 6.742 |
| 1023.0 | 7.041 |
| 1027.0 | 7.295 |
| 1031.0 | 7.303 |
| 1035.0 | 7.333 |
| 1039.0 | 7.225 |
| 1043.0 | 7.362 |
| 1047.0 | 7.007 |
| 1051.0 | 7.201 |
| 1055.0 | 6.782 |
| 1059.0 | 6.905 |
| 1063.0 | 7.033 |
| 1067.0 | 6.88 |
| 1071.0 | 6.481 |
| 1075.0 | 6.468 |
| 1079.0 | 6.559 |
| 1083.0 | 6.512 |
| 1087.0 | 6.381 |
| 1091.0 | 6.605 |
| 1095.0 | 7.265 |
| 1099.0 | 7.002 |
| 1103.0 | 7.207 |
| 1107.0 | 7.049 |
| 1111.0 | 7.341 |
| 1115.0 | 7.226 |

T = -1.4 keV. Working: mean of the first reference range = 6.92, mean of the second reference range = 6.84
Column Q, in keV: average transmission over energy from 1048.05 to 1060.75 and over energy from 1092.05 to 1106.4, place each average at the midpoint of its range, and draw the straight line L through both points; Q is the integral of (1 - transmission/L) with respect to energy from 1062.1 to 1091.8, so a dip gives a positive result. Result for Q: 1.9 keV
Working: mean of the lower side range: 6.97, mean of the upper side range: 7.11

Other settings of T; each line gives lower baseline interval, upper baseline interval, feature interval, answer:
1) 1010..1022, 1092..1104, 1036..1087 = 1.3 keV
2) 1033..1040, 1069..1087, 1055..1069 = -0.2 keV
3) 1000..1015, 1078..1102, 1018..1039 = -0.7 keV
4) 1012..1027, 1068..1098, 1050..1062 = -0.3 keV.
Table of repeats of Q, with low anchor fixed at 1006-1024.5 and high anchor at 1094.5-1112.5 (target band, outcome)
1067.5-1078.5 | 0.9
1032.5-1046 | -0.5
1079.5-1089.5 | 0.9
